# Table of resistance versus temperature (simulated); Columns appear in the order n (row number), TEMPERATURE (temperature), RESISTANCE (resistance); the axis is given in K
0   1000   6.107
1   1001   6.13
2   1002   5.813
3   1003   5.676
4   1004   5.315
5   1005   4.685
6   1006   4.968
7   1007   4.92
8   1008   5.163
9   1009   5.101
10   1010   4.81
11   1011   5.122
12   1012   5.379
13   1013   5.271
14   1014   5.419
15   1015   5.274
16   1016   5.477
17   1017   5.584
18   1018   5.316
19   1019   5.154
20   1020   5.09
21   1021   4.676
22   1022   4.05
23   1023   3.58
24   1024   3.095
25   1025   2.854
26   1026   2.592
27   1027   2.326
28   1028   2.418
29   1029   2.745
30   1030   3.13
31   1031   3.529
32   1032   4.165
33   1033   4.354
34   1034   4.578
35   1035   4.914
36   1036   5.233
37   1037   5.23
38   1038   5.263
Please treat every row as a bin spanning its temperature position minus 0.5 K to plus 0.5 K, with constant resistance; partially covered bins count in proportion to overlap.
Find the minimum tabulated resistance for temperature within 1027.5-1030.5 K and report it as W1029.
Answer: 2.418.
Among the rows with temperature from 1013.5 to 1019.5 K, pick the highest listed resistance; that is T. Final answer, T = 5.584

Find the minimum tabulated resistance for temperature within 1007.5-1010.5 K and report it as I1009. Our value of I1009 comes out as 4.81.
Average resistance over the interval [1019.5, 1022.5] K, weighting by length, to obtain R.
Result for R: 4.61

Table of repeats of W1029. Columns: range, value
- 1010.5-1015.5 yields 5.122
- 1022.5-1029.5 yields 2.326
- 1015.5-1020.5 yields 5.09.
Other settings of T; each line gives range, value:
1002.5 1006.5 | 5.676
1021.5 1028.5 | 4.05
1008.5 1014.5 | 5.419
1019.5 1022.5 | 5.09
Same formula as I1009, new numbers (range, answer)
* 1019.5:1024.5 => 3.095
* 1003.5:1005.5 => 4.685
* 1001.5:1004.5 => 5.315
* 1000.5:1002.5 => 5.813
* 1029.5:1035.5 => 3.13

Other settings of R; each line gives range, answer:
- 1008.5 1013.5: 5.14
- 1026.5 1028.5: 2.37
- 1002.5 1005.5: 5.23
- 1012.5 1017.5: 5.4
